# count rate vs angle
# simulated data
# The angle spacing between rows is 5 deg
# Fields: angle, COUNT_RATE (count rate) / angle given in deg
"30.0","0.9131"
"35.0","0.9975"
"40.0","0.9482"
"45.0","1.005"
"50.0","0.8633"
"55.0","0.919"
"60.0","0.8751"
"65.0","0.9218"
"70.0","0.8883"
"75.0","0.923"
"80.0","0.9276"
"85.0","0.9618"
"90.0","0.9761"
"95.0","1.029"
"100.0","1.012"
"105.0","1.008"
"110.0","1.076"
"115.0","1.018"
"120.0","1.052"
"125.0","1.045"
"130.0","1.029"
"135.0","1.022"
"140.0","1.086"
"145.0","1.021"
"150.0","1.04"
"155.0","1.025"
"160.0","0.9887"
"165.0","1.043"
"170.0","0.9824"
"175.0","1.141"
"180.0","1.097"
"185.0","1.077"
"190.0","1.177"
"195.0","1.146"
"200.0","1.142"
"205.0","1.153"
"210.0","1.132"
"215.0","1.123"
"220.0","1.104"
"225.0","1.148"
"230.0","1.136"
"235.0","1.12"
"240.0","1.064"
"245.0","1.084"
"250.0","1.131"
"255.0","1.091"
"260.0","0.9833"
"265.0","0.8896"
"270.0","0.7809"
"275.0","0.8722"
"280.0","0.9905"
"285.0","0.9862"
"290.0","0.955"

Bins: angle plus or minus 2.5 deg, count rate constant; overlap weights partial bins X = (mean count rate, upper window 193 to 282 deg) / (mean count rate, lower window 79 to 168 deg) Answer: 1.04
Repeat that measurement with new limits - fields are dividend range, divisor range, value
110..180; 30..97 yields 1.11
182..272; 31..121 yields 1.12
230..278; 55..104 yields 1.07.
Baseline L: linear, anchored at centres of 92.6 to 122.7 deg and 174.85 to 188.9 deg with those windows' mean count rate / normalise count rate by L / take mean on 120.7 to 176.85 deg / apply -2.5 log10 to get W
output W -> 0.04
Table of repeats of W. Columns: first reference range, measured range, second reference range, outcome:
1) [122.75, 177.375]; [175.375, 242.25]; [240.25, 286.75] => -0.118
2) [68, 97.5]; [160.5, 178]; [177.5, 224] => 0.033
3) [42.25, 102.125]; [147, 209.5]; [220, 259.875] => -0.042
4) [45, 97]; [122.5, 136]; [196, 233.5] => -0.021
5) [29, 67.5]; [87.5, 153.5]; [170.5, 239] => -0.012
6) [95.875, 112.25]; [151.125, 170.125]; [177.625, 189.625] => 0.069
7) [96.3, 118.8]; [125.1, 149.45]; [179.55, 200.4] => 0.026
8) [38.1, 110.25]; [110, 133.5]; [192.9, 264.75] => -0.044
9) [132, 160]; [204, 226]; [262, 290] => -0.167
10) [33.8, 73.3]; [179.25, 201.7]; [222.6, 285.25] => -0.142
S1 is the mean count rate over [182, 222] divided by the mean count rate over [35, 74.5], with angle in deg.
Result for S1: 1.23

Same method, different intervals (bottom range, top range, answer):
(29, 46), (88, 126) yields 1.06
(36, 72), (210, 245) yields 1.21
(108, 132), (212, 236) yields 1.08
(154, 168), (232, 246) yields 1.07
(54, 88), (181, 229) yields 1.23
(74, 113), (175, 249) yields 1.13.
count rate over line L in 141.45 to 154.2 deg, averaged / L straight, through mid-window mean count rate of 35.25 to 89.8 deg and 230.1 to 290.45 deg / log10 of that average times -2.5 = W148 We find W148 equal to -0.08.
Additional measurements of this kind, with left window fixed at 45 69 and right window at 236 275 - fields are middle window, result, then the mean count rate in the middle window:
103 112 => -0.124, 1.04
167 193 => -0.138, 1.09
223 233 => -0.158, 1.14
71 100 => -0.051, 0.964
